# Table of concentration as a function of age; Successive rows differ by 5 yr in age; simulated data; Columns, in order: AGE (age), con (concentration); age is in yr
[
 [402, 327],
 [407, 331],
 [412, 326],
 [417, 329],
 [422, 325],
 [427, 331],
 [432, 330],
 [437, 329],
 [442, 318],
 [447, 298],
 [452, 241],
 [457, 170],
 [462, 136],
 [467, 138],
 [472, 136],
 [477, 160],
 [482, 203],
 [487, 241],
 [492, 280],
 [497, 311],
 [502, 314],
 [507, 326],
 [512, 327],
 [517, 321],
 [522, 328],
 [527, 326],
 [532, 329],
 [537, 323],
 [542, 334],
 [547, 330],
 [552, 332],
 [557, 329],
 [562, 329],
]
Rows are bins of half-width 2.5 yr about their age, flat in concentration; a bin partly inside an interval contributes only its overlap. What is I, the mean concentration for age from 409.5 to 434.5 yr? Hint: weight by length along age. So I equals 328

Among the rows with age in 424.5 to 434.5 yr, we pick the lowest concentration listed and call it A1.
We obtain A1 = 330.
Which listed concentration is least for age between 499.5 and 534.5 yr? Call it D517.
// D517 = 314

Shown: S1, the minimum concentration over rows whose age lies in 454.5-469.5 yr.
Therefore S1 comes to 136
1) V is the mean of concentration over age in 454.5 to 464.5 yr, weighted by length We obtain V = 153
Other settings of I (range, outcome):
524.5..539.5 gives 326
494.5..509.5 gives 317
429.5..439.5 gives 330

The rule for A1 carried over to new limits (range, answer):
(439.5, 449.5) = 298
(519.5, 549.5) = 323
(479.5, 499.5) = 203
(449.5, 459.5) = 170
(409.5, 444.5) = 318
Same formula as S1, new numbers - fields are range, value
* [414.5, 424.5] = 325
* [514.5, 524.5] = 321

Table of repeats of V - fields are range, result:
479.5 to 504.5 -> 270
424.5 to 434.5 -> 330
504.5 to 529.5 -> 326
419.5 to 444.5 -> 327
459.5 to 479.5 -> 142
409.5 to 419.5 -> 328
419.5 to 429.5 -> 328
